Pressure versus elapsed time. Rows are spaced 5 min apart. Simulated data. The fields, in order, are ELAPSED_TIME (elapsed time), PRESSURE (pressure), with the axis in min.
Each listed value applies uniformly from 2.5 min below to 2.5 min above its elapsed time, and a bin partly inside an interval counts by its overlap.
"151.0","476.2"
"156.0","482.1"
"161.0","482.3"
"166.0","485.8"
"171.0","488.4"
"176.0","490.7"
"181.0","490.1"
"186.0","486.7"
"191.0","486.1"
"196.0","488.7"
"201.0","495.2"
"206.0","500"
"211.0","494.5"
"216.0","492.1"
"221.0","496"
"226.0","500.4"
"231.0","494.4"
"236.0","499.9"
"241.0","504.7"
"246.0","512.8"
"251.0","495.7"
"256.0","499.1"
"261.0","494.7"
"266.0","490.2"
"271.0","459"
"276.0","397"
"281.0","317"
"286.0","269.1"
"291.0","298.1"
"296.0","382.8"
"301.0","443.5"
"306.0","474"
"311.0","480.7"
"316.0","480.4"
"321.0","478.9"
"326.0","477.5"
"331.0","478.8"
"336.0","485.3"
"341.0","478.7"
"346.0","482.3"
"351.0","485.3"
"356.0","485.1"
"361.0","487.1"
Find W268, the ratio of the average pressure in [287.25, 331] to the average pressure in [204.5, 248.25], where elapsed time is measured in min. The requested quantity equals 0.9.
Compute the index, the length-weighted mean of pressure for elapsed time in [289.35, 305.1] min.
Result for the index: 389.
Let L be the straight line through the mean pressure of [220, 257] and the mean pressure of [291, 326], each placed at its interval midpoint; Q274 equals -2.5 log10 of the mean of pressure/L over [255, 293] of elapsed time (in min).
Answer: 0.18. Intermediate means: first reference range 501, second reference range 447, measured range 401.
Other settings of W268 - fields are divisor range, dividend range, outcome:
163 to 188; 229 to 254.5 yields 1.03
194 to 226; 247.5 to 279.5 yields 0.95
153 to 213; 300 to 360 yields 0.98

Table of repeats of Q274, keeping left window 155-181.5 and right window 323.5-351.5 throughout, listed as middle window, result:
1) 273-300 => 0.38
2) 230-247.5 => -0.04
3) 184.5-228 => -0.02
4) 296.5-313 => 0.06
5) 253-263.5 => -0.03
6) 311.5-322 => 0.00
